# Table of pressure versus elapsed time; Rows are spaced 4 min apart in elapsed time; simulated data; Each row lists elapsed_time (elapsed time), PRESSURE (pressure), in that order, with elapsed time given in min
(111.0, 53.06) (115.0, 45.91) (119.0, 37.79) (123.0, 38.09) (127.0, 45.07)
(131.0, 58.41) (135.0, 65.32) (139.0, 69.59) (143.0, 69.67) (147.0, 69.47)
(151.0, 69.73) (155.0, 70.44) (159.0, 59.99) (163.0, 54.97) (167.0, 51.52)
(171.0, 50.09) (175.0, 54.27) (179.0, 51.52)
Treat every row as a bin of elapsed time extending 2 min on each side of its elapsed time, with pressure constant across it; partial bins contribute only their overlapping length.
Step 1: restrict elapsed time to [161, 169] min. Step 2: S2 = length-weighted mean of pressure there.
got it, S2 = 53.2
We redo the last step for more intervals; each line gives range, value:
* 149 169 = 61.3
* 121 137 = 51.7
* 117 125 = 37.9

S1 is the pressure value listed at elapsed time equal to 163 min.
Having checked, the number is 54.97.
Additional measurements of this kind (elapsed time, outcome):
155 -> 70.44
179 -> 51.52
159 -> 59.99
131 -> 58.41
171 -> 50.09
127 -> 45.07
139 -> 69.59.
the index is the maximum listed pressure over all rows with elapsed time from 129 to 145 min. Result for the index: 69.67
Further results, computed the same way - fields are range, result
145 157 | 70.44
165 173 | 51.52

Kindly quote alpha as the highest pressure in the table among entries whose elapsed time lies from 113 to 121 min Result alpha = 45.91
